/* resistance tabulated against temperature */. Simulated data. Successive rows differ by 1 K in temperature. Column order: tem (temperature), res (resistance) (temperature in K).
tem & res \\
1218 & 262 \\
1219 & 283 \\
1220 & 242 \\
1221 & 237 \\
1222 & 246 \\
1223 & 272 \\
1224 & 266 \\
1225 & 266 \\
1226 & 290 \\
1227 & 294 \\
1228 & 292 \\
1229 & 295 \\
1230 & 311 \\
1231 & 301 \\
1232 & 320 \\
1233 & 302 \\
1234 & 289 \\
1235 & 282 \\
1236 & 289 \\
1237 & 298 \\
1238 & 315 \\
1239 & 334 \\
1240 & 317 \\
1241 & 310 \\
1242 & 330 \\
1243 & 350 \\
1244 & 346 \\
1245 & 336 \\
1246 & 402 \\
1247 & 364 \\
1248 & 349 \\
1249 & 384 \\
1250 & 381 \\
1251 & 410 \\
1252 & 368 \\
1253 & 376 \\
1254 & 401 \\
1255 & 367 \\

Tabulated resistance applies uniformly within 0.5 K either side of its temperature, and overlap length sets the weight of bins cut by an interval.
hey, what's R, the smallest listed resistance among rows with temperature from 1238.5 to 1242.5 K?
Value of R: 310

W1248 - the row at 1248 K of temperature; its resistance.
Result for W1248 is 349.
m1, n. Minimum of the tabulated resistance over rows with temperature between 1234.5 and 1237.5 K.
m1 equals 282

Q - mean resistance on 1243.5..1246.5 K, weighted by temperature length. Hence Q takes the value 361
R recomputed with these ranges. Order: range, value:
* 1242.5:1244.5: 346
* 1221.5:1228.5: 246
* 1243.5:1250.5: 336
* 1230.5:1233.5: 301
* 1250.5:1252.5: 368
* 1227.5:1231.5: 292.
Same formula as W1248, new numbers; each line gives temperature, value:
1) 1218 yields 262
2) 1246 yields 402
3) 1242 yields 330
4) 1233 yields 302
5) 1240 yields 317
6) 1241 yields 310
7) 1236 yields 289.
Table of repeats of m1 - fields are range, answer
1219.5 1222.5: 237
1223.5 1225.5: 266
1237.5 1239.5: 315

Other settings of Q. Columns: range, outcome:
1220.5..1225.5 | 257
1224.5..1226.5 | 278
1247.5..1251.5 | 381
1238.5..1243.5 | 328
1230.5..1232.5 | 310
